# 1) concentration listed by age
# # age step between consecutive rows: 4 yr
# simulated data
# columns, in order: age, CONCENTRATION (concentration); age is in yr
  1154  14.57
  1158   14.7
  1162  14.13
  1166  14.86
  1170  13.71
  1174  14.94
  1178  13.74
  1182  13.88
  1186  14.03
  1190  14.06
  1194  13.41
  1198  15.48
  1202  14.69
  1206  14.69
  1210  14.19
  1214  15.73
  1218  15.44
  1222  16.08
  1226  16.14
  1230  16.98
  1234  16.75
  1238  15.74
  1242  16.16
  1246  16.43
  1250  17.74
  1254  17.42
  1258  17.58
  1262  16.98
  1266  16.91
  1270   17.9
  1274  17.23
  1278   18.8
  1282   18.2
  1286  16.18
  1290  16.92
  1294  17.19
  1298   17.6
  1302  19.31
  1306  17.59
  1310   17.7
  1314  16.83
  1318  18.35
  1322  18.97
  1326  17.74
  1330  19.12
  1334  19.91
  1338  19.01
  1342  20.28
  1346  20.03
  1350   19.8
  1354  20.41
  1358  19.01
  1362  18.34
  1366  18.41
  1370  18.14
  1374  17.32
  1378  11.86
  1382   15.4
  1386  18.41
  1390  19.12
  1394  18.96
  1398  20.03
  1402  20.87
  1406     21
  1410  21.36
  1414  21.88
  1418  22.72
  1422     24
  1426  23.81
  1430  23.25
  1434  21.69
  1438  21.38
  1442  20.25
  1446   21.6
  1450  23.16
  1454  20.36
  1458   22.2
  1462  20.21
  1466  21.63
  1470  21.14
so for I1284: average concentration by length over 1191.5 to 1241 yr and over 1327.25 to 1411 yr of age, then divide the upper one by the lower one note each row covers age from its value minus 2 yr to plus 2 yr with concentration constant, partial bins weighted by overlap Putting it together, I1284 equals 1.2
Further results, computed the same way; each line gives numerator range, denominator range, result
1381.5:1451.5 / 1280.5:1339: 1.17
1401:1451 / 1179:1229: 1.49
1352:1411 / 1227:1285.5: 1.08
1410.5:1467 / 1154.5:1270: 1.42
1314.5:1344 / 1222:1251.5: 1.15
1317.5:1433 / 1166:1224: 1.34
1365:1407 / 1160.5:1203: 1.27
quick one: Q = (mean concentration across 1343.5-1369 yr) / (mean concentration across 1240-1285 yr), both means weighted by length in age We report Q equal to 1.1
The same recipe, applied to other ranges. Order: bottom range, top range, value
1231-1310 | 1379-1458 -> 1.21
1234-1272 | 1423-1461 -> 1.29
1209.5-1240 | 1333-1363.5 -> 1.23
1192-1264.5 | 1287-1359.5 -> 1.16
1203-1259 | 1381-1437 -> 1.30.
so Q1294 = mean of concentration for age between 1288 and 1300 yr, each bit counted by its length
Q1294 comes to 17.2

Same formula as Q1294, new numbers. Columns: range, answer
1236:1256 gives 16.7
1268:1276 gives 17.6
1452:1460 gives 21.3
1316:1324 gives 18.7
